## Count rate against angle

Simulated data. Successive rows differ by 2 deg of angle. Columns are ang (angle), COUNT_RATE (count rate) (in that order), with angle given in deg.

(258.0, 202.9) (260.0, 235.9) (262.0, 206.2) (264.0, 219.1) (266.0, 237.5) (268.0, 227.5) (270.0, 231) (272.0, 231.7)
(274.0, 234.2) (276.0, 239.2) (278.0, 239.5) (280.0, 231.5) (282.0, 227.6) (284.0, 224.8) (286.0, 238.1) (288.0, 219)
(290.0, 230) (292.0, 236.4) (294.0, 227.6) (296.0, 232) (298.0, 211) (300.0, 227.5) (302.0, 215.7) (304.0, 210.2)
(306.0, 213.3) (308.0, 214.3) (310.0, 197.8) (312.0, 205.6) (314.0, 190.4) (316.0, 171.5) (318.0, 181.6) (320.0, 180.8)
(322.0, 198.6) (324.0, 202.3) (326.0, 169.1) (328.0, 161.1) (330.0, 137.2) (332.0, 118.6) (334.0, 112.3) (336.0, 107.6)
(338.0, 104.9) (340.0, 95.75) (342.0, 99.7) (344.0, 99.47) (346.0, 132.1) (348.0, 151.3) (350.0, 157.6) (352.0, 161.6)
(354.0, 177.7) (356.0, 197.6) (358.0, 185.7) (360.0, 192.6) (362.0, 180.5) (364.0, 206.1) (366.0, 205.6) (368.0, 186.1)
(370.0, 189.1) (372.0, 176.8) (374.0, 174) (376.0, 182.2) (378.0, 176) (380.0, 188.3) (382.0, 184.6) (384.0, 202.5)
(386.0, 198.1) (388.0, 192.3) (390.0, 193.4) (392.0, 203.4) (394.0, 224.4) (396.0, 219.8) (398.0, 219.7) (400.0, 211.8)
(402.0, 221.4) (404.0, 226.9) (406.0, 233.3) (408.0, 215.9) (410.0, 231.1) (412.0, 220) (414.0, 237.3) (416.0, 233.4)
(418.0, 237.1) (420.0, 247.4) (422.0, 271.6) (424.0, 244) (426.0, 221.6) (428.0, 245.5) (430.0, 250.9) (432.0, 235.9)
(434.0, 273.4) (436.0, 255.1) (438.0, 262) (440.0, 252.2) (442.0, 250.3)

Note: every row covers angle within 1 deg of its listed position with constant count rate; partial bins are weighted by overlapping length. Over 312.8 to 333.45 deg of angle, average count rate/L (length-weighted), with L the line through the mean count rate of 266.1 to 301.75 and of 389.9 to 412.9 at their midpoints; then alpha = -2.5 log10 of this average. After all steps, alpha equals 0.31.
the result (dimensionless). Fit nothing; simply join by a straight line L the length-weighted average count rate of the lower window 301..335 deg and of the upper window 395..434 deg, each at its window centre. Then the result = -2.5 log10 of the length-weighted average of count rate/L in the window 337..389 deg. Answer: 0.22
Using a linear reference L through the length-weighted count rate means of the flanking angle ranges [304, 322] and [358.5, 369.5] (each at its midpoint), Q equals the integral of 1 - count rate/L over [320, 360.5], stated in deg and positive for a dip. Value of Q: 9.6 deg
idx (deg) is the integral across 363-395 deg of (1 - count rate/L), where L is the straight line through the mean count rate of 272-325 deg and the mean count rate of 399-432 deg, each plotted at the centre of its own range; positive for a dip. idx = 5.0 deg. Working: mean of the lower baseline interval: 216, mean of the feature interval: 193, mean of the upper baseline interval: 234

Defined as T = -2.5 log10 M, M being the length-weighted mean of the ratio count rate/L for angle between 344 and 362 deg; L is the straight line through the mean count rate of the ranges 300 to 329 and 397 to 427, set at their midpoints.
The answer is 0.25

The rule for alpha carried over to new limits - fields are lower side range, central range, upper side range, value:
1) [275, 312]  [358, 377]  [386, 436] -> 0.21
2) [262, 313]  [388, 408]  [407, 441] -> 0.11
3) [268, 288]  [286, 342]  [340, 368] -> 0.10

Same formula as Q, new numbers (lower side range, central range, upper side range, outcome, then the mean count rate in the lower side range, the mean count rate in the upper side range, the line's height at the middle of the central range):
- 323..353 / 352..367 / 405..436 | -2.63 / 134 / 240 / 162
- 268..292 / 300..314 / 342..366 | -0.11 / 232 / 166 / 208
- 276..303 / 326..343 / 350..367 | 6.86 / 228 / 187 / 201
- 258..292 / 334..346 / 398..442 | 6.61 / 229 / 239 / 234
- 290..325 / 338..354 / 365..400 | 5.67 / 208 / 196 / 201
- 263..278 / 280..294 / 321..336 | -1.32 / 232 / 154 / 210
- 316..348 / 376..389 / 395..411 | 0.61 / 141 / 222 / 199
